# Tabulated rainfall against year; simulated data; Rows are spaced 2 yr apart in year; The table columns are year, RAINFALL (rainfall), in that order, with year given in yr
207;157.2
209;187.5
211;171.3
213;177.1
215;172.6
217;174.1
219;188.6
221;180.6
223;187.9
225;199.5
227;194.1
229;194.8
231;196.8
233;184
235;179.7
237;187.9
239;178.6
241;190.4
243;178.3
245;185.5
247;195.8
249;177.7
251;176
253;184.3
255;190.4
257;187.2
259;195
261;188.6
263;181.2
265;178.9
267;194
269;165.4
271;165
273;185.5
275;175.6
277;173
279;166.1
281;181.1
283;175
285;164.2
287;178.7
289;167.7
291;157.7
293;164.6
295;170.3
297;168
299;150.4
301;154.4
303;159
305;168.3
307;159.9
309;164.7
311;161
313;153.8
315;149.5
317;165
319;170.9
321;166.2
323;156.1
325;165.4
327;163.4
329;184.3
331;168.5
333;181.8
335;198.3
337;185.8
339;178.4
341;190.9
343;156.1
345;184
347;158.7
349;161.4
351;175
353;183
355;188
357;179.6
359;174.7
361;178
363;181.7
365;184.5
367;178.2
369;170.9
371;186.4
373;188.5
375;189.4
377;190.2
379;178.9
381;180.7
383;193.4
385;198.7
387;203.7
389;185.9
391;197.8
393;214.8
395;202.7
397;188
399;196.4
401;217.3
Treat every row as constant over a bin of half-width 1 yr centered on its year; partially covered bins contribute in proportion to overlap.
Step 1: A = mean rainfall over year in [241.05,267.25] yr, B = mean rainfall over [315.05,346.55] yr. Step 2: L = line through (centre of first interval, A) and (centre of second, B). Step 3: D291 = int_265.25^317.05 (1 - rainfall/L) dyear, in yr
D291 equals 3.65 yr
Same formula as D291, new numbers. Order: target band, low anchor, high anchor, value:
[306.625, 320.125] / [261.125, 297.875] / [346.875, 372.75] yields 1.1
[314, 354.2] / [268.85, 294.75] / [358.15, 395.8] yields 1.9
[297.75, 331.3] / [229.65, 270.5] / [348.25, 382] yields 3.7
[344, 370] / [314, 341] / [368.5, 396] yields 0.9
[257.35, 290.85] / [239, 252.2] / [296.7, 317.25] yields -0.9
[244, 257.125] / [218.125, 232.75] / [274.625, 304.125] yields -0.2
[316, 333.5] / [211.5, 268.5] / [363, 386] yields 1.6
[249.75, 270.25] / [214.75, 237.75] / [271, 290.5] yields -0.6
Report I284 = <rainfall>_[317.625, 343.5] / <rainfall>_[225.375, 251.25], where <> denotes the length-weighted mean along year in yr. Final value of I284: 0.93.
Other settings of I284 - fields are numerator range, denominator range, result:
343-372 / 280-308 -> 1.07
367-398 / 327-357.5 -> 1.07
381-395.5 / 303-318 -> 1.24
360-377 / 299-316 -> 1.15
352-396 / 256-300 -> 1.08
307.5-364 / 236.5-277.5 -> 0.94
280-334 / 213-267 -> 0.89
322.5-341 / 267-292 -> 1.03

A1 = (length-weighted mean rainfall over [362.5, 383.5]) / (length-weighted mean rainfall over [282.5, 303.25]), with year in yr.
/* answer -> 1.12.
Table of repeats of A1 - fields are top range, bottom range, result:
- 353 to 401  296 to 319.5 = 1.18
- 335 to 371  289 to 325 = 1.10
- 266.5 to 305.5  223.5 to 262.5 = 0.90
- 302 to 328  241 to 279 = 0.89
